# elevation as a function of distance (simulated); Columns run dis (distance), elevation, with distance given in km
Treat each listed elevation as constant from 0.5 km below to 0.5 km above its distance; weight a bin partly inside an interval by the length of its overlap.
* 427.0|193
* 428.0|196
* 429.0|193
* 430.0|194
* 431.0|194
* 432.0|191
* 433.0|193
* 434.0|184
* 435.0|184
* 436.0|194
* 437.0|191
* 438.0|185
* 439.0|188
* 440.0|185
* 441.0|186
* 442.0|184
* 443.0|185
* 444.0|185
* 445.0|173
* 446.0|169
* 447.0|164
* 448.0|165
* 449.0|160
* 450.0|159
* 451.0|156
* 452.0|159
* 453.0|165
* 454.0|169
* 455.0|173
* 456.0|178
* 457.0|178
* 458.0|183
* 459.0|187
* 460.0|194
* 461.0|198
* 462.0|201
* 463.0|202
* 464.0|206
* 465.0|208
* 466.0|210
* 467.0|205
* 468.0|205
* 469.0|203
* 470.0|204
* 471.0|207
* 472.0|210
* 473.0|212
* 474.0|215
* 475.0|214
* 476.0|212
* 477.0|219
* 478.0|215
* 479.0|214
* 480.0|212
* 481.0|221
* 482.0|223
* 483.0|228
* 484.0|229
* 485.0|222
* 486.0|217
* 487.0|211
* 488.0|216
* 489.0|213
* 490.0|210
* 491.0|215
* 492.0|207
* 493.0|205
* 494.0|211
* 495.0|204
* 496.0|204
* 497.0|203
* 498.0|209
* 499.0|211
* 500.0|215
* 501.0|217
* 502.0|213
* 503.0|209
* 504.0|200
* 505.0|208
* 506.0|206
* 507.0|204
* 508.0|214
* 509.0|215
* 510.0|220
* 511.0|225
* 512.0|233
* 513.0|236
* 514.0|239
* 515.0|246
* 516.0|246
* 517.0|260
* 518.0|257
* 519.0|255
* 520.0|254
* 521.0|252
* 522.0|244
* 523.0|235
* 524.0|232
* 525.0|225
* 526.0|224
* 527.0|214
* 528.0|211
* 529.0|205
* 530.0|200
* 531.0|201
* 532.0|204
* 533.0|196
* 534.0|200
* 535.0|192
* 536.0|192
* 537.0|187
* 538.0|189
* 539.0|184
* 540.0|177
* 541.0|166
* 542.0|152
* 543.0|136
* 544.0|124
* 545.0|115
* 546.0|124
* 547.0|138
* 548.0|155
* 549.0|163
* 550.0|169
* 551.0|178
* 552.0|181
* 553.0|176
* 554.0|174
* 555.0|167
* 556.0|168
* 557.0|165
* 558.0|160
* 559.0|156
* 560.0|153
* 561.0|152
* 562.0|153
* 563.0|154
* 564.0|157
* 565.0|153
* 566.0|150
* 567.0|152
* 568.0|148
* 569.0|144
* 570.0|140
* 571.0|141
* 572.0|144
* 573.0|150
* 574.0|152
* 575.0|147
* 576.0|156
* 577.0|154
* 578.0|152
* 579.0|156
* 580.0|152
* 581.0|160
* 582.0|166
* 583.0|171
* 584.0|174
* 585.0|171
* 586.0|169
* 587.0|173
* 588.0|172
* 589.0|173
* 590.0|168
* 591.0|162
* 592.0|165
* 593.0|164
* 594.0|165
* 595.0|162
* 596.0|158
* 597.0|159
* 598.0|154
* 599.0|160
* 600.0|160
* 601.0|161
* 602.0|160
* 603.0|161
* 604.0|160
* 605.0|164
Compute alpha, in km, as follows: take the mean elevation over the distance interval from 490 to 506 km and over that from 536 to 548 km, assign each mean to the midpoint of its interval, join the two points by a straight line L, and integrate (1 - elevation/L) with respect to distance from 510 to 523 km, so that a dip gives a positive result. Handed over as -4.1 km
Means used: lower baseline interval 209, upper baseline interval 155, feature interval 244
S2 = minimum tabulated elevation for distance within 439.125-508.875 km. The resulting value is 156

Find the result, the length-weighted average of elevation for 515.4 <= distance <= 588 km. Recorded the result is 177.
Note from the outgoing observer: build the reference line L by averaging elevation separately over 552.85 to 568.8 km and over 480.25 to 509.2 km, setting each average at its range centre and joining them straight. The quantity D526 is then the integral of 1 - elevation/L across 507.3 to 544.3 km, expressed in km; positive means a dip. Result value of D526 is -4.9 km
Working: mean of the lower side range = 212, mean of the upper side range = 158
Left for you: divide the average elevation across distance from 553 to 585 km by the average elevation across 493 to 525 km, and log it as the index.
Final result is 0.69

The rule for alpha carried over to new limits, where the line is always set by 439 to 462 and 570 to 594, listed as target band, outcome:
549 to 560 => -0.33 km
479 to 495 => -4.09 km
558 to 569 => 0.66 km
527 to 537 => -2.04 km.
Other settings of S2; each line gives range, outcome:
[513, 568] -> 115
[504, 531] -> 200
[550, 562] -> 152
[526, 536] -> 192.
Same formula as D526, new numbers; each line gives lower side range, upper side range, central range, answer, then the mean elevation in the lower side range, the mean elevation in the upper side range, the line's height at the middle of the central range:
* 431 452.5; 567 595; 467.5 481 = -2.9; 178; 159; 174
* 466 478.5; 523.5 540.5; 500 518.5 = -1.8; 210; 202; 205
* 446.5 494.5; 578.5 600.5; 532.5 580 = 4.1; 200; 164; 174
